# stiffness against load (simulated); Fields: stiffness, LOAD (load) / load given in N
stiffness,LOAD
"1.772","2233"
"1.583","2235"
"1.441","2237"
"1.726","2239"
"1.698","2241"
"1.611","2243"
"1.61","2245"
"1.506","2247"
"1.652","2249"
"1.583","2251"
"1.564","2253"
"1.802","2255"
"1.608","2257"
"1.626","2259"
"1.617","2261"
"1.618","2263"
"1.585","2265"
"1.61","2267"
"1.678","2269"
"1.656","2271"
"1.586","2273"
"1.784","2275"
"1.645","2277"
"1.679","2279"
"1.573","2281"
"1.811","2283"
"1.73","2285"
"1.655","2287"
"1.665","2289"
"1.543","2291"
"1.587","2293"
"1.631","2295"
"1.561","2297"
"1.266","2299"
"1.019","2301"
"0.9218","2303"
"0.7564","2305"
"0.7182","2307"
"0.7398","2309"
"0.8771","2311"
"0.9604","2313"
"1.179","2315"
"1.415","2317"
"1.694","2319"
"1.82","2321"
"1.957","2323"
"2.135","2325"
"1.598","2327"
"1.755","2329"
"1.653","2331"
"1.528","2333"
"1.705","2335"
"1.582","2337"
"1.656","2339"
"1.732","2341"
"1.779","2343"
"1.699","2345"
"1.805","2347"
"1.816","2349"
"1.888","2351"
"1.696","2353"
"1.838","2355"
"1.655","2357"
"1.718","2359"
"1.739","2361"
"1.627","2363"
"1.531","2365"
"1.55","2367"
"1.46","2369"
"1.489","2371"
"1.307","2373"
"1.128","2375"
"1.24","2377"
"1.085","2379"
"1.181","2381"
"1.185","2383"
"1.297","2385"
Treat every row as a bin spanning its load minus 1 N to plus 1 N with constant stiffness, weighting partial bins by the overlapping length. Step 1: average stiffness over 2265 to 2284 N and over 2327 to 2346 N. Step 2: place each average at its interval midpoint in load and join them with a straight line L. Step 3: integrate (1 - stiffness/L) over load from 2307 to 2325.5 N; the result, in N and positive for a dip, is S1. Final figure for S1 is 3.4 N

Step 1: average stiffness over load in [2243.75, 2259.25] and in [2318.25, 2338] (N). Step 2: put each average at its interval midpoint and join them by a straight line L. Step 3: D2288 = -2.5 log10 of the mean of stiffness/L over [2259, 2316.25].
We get 0.177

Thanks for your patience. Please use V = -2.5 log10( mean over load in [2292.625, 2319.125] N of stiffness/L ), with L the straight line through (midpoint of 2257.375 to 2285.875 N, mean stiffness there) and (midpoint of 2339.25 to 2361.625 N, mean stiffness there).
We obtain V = 0.434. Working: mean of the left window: 1.66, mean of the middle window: 1.14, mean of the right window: 1.76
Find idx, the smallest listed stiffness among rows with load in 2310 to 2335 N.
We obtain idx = 0.8771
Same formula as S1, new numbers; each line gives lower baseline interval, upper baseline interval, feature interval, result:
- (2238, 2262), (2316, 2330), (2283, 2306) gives 4.0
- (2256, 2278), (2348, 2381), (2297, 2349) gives 4.2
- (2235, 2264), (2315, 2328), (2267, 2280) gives -0.1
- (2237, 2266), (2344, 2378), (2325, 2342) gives -0.8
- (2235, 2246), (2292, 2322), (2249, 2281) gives -3.9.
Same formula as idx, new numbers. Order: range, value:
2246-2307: 0.7182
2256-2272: 1.585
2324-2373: 1.307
